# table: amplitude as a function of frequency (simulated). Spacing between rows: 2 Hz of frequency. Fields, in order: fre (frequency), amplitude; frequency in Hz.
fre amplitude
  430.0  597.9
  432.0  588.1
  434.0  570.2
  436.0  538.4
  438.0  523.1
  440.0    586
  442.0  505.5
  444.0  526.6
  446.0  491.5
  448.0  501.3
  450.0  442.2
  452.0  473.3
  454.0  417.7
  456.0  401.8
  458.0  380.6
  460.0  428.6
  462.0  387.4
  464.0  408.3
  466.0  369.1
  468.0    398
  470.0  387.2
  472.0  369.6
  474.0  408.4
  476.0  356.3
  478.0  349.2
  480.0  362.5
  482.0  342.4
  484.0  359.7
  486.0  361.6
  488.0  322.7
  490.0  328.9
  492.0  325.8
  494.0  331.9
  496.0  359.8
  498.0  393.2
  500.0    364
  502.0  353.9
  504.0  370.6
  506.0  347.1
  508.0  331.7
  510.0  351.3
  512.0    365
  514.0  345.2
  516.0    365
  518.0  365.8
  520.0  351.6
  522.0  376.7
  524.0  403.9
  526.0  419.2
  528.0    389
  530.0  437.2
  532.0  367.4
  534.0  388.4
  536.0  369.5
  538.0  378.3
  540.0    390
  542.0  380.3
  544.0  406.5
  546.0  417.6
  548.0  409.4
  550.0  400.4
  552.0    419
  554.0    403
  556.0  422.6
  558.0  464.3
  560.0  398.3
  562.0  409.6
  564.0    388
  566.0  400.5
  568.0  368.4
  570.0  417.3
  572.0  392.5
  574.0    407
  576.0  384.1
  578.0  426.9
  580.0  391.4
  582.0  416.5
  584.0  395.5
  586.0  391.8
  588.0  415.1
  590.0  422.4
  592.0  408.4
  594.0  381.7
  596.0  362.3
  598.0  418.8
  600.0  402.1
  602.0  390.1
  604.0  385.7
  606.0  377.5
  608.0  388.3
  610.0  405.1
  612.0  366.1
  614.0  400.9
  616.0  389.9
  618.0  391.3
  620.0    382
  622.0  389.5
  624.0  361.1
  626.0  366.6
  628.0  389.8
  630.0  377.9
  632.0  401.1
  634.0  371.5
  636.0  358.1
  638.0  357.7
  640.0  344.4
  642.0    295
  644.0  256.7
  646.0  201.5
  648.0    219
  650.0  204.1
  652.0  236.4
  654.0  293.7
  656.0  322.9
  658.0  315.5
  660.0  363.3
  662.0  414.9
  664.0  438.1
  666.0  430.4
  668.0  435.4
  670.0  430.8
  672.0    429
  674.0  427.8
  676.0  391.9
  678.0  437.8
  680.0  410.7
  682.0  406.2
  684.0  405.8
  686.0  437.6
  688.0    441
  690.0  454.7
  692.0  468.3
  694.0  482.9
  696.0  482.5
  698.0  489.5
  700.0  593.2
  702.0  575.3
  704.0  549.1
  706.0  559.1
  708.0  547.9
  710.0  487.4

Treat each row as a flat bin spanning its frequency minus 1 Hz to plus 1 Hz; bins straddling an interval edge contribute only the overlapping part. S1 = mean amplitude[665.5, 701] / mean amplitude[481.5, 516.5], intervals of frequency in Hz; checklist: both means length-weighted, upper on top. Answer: 1.28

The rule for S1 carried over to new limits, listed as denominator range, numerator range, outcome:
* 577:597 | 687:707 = 1.27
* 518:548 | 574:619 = 1.01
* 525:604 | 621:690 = 0.91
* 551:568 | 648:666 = 0.79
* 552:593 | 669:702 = 1.11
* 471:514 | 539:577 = 1.14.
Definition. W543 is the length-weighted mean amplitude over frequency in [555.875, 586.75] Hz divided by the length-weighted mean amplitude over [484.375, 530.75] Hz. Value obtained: 1.11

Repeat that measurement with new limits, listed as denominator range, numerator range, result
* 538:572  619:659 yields 0.80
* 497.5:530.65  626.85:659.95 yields 0.84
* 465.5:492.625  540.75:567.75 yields 1.13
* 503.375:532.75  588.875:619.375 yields 1.05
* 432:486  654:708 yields 1.02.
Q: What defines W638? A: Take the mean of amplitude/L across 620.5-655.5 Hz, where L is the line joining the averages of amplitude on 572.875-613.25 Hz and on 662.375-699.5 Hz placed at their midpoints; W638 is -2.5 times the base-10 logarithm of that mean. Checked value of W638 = 0.291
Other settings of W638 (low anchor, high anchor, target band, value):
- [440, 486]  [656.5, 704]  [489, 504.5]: 0.19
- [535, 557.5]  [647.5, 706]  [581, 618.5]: 0.03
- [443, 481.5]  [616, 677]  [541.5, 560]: -0.08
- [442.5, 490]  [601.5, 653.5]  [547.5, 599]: -0.11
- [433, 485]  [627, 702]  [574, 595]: 0.00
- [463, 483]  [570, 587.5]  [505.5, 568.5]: 0.01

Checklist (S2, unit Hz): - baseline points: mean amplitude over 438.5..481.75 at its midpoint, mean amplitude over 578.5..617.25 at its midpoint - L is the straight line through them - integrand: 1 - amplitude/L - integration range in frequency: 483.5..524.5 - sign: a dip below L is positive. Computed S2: 6.0 Hz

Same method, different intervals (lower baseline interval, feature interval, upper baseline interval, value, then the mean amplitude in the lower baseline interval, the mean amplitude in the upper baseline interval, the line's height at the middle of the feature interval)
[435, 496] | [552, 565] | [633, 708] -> -0.3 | 412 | 400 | 407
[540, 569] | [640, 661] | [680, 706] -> 8.5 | 406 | 482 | 459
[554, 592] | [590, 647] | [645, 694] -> 3.4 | 406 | 378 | 393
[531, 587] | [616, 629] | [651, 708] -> 1.2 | 400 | 435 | 419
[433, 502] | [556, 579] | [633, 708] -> 0.0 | 413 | 400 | 407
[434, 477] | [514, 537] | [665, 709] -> 3.5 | 446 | 468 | 452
